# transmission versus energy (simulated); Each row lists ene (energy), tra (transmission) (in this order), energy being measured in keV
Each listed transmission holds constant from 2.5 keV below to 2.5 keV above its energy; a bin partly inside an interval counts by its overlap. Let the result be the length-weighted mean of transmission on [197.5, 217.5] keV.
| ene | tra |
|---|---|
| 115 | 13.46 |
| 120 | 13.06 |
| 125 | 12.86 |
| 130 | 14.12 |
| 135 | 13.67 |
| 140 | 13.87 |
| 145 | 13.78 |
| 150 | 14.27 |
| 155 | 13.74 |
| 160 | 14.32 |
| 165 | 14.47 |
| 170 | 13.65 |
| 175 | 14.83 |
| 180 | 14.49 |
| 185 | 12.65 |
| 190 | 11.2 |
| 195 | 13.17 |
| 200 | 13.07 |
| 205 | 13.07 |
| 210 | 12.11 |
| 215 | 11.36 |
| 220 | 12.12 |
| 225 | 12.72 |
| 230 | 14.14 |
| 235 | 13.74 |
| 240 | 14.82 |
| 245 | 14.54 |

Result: 12.4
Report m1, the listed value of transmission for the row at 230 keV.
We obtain 14.14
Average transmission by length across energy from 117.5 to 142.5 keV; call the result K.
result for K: 13.5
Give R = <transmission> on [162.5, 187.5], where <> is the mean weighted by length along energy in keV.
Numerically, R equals 14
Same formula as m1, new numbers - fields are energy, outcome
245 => 14.54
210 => 12.11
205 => 13.07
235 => 13.74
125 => 12.86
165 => 14.47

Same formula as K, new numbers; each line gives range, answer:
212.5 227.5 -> 12.1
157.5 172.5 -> 14.1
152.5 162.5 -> 14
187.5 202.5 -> 12.5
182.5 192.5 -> 11.9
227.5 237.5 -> 13.9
